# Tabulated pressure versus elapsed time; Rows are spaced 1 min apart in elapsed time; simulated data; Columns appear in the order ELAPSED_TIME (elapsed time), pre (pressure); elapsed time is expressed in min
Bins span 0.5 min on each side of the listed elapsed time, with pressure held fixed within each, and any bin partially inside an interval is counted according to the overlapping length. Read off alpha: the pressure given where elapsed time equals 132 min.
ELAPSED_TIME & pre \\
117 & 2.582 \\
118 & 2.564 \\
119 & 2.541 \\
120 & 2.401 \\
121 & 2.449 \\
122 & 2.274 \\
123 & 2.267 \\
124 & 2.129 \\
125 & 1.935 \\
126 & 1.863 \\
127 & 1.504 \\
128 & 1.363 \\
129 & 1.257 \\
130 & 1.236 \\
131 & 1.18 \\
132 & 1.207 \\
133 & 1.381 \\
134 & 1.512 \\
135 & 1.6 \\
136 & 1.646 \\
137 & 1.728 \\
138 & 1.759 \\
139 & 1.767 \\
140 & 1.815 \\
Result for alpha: 1.207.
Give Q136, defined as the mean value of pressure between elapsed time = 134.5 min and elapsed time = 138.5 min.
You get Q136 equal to 1.68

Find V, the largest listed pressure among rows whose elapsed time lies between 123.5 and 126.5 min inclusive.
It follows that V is 2.129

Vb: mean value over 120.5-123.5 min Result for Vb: 2.33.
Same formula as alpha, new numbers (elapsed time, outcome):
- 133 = 1.381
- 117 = 2.582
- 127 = 1.504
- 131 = 1.18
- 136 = 1.646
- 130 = 1.236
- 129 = 1.257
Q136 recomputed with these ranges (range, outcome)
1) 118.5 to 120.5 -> 2.47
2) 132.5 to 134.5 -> 1.45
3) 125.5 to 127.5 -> 1.68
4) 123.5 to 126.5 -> 1.98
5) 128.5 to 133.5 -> 1.25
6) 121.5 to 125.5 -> 2.15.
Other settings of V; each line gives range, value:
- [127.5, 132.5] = 1.363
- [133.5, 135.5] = 1.6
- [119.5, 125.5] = 2.449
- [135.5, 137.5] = 1.728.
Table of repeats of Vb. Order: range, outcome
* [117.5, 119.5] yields 2.55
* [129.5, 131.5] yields 1.21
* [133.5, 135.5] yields 1.56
